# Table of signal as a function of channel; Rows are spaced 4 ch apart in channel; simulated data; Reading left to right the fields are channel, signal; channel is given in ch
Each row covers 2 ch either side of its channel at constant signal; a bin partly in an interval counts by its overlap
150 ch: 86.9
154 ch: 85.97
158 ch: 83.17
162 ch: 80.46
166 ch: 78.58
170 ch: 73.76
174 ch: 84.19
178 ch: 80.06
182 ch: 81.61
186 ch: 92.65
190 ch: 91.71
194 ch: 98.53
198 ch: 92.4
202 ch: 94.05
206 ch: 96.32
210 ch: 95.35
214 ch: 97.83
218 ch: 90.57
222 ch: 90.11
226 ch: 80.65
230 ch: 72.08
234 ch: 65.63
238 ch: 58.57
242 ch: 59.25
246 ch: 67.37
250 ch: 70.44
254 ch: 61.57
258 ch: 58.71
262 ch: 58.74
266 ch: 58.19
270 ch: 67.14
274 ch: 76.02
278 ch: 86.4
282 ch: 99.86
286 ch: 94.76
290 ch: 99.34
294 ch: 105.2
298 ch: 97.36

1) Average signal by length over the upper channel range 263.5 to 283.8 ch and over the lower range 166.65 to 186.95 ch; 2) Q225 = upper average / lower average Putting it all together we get 0.94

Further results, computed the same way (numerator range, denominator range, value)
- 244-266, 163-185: 0.78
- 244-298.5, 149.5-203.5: 0.91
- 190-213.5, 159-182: 1.19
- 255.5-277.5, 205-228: 0.71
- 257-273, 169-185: 0.76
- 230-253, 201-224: 0.69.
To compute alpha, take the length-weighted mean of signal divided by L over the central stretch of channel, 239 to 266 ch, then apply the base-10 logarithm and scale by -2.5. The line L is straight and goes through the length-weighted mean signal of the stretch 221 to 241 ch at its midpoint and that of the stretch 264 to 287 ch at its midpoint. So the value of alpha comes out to 0.21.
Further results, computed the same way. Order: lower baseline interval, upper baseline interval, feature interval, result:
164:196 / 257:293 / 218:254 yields 0.149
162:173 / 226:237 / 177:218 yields -0.239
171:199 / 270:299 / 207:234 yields 0.038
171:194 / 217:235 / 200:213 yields -0.153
